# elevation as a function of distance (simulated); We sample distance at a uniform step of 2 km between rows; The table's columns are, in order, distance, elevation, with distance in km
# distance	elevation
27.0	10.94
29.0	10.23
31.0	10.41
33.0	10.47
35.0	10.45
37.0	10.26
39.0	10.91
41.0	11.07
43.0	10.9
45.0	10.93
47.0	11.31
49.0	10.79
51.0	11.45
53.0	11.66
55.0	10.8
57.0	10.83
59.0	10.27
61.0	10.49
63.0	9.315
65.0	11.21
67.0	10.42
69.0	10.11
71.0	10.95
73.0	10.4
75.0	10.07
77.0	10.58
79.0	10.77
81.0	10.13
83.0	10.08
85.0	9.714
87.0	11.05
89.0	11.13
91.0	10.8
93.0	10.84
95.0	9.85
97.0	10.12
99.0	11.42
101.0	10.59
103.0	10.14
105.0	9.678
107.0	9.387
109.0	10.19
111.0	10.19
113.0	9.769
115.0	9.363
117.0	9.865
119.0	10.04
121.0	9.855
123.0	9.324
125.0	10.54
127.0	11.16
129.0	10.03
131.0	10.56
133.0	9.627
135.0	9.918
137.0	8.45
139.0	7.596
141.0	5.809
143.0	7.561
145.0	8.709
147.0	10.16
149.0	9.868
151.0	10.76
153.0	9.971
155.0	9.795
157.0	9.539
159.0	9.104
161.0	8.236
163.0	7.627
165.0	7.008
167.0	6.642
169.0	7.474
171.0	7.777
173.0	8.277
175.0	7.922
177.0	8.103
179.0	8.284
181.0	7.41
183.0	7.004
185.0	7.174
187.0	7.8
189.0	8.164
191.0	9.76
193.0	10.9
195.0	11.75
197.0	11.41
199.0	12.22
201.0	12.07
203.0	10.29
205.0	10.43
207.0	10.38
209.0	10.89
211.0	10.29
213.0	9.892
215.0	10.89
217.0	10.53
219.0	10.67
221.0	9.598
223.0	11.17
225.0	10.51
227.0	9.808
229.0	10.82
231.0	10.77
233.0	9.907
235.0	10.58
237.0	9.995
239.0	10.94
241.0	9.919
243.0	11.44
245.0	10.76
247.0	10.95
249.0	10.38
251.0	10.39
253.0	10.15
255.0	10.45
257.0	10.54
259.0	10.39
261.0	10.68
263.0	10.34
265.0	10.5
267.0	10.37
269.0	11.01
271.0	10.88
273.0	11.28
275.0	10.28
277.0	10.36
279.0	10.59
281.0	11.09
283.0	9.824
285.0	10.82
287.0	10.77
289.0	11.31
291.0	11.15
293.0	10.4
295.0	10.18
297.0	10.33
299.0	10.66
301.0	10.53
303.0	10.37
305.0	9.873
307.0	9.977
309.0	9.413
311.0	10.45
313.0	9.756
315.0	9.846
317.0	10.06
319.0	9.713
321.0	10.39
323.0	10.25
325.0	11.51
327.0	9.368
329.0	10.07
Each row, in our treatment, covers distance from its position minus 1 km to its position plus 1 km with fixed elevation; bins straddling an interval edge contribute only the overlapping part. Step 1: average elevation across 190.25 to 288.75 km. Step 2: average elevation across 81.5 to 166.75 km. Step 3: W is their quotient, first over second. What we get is 1.10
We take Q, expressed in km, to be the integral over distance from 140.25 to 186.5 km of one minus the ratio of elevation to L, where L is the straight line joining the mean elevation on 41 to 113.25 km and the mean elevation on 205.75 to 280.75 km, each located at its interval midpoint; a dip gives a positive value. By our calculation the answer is 9.9 km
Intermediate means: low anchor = 10.5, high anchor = 10.5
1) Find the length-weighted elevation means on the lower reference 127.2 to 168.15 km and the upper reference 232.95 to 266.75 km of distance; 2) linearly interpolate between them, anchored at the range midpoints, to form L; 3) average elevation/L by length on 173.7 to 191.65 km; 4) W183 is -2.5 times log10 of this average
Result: 0.190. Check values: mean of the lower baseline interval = 8.89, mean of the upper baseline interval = 10.5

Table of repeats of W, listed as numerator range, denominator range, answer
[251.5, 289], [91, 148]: 1.09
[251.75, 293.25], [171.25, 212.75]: 1.12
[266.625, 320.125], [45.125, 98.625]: 0.98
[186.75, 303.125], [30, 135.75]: 1.01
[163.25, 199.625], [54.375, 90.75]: 0.82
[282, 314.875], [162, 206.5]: 1.16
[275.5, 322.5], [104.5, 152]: 1.09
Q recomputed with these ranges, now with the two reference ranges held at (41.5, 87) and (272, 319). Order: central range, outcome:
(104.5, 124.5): 1.47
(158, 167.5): 2.47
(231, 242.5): 0.09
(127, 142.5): 2.33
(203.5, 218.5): 0.00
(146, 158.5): 0.65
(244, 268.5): -0.17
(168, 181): 3.19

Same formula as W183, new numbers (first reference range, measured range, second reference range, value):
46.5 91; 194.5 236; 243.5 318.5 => -0.019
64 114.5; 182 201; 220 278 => 0.082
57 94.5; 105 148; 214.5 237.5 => 0.111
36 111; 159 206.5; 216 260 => 0.183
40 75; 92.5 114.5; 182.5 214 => 0.038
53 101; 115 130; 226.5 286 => 0.049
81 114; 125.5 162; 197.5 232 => 0.128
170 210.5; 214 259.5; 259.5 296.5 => -0.046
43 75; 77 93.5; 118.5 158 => -0.027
